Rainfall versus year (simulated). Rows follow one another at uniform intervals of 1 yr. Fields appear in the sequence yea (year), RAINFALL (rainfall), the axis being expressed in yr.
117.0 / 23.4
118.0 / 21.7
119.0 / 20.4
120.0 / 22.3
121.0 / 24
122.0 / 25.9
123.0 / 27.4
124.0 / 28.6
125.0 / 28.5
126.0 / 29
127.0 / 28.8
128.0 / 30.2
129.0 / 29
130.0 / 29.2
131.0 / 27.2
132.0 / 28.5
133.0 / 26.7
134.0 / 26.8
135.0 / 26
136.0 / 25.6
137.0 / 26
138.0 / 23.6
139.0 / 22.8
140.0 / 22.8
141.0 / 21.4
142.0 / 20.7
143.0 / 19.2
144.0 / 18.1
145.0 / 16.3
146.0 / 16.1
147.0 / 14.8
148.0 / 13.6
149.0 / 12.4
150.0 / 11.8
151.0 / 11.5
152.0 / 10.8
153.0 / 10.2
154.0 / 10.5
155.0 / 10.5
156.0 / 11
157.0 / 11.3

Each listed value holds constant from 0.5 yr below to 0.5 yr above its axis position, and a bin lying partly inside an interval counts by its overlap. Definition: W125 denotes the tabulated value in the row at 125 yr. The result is 28.5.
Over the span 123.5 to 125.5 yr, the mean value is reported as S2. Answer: 28.6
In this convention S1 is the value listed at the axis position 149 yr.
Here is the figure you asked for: 12.4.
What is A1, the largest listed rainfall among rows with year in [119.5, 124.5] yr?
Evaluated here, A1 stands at 28.6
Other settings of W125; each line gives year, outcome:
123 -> 27.4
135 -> 26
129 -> 29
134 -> 26.8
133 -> 26.7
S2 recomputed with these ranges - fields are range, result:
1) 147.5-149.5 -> 13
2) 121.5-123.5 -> 26.6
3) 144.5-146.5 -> 16.2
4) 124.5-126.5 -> 28.8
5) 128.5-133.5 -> 28.1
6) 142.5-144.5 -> 18.6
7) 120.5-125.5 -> 26.9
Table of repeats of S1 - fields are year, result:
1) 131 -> 27.2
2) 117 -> 23.4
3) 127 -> 28.8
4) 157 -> 11.3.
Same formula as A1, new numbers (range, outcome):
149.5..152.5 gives 11.8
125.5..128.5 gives 30.2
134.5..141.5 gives 26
